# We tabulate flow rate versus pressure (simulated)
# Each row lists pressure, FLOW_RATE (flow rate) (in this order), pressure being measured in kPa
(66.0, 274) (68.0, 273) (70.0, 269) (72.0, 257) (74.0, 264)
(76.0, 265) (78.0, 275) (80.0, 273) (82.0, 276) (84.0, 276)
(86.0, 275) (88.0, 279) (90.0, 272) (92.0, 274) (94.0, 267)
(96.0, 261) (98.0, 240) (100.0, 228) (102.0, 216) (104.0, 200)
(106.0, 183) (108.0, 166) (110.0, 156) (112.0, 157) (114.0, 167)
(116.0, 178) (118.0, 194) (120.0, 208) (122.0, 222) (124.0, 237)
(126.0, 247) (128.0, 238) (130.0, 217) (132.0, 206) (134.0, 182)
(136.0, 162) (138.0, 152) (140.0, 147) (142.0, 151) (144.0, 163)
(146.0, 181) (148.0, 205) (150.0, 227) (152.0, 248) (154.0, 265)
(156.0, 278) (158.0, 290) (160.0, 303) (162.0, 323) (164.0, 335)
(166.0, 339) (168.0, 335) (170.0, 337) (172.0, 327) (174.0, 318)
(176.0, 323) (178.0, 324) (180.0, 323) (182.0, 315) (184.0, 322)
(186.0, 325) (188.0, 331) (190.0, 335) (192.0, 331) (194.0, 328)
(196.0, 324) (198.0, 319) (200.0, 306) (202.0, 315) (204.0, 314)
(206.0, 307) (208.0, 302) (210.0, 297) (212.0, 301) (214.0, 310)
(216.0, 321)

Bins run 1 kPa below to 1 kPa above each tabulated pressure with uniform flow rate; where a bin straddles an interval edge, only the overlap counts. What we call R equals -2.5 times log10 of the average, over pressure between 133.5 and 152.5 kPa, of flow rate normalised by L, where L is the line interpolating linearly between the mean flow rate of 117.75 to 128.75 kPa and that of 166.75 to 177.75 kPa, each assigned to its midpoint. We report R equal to 0.43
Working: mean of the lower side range 226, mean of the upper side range 328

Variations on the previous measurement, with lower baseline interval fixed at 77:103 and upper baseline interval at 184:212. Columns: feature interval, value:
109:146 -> 0.44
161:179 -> -0.09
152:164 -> 0.02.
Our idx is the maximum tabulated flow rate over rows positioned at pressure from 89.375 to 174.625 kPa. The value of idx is 339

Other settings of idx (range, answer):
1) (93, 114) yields 267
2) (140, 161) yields 303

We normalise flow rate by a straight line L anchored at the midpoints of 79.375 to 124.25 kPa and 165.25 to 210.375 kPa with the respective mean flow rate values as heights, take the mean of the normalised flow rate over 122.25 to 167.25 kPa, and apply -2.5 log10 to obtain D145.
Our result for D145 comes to 0.19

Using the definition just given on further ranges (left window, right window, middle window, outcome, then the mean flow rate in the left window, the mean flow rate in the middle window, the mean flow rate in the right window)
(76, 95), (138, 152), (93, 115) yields 0.21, 274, 204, 182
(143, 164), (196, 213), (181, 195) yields -0.13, 252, 327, 309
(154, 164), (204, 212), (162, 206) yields -0.08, 299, 325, 303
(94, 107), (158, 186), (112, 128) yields 0.22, 225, 206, 324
